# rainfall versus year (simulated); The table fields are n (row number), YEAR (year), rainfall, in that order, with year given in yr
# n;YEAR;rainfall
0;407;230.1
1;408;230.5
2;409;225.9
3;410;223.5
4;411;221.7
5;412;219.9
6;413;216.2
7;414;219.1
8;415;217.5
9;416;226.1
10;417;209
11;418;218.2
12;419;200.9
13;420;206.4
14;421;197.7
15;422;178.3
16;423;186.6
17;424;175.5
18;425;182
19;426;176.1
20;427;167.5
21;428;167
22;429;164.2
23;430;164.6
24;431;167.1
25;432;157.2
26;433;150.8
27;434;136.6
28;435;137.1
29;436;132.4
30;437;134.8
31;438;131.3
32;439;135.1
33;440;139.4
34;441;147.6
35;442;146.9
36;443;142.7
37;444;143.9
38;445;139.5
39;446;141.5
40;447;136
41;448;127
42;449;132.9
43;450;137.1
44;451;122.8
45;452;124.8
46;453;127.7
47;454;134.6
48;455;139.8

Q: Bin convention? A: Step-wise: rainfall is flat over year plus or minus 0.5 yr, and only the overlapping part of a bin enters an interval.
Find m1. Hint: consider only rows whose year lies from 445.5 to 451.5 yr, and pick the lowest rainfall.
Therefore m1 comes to 122.8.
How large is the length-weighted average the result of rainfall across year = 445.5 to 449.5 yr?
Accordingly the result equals 134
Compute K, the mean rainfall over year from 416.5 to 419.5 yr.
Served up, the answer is 209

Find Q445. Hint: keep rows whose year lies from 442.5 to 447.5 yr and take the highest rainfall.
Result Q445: 143.9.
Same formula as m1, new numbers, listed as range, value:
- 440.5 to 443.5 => 142.7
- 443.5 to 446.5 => 139.5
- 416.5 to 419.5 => 200.9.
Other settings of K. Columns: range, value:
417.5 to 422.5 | 200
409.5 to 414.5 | 220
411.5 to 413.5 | 218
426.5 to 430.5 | 166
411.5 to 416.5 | 220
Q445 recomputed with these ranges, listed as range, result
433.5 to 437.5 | 137.1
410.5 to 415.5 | 221.7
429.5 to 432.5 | 167.1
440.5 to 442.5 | 147.6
